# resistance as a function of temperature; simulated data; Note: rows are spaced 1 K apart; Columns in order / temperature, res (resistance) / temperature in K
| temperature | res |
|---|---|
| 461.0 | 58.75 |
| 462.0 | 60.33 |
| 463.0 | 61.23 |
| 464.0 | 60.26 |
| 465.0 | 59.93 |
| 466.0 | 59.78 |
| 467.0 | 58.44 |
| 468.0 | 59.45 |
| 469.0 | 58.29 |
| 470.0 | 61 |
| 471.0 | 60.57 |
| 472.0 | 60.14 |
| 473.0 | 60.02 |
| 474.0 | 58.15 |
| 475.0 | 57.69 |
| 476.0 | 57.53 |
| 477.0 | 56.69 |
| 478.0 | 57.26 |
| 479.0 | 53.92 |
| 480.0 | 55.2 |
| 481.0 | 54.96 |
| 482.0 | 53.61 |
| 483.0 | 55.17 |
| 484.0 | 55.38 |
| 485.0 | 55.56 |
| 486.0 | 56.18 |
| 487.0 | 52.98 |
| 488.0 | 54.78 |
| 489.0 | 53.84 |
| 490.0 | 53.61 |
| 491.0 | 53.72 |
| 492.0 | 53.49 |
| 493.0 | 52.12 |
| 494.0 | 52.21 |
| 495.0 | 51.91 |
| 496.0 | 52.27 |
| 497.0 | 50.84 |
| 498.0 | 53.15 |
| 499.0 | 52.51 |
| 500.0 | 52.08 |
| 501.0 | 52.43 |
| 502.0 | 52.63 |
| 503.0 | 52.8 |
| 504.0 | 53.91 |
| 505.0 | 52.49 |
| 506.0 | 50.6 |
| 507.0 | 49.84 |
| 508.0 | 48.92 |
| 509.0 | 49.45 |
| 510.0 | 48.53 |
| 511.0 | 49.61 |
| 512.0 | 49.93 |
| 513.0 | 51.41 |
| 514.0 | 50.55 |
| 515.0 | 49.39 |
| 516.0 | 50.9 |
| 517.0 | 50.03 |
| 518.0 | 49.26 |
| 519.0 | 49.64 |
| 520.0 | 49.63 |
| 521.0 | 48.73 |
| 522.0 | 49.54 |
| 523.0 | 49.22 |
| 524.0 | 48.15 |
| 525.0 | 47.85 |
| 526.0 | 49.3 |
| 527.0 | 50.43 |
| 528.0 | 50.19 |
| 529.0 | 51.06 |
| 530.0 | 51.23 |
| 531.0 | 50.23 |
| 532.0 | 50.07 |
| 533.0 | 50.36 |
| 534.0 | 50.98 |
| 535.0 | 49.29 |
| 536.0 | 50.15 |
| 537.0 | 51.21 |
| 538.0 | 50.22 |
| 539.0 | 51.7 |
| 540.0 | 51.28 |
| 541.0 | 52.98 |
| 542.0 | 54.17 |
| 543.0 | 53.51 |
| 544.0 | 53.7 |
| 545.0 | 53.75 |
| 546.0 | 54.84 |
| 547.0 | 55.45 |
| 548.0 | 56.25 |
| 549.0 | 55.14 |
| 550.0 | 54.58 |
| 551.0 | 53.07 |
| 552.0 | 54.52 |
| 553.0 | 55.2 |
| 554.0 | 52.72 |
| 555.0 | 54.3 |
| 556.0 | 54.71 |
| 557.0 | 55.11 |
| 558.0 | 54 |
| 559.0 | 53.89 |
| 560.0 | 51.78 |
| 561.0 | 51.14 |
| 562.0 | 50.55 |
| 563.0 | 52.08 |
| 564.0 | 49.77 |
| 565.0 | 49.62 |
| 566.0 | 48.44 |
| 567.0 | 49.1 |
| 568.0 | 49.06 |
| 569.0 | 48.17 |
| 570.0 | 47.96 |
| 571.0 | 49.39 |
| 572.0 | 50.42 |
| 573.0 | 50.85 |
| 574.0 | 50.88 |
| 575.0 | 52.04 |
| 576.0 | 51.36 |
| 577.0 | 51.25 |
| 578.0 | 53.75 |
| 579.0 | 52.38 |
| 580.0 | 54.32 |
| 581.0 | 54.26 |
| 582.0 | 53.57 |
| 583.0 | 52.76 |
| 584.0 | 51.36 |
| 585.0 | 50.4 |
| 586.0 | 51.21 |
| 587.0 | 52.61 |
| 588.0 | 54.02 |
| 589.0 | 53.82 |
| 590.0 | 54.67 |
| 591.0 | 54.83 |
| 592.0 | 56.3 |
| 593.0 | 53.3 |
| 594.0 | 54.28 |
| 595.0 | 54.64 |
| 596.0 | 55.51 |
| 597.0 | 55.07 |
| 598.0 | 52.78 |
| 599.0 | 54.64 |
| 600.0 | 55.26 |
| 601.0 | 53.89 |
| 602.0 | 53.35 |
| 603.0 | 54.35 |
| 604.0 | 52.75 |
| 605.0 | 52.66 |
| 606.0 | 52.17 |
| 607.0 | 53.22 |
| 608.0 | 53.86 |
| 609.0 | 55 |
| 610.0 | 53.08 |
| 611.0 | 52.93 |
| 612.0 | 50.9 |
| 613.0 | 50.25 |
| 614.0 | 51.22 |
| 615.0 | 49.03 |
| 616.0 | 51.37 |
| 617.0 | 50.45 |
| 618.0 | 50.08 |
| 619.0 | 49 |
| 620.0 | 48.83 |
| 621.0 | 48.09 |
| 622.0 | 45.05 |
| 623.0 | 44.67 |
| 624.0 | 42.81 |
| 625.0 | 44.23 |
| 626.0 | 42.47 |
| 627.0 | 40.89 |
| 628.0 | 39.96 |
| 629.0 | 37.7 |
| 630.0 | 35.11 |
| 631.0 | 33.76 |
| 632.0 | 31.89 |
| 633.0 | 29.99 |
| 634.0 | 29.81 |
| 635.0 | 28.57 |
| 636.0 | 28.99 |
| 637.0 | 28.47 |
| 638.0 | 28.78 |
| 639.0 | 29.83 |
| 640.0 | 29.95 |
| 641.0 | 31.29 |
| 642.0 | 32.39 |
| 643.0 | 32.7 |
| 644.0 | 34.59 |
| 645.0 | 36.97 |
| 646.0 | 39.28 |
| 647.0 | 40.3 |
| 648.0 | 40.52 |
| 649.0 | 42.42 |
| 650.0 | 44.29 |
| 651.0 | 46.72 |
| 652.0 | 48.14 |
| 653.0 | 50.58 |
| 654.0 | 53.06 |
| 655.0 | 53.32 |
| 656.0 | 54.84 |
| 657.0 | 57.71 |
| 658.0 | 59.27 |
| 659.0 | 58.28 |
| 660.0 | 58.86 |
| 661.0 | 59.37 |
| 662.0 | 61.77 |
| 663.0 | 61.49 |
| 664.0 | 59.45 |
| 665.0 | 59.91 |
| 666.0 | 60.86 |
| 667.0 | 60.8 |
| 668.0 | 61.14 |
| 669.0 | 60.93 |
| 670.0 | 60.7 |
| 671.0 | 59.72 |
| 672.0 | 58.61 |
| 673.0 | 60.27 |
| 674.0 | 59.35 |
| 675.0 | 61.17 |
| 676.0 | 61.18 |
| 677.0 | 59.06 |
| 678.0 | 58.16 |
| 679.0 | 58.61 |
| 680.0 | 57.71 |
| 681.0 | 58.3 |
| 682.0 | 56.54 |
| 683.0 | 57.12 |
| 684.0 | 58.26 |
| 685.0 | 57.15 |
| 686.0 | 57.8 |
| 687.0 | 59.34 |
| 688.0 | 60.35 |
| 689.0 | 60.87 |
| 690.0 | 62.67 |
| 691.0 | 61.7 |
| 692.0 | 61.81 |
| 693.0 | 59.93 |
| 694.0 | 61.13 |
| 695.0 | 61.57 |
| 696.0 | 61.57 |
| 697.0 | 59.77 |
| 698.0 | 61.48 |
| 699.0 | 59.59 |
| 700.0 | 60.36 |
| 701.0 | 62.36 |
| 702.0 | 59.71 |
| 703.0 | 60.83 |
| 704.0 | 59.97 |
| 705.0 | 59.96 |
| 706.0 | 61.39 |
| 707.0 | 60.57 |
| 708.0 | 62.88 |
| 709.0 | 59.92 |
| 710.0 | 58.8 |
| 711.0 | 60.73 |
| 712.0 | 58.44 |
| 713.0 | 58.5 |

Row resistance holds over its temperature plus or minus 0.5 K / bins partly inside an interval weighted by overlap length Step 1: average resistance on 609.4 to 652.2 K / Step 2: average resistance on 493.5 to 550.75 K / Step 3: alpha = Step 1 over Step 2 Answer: 0.79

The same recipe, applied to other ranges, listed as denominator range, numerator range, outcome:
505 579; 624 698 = 0.98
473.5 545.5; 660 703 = 1.15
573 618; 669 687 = 1.11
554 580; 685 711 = 1.18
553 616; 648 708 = 1.11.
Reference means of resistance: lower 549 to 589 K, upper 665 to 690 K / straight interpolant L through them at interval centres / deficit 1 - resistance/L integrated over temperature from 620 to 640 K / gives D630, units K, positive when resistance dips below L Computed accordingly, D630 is 7.0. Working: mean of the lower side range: 52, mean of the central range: 36.5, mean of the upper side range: 59.4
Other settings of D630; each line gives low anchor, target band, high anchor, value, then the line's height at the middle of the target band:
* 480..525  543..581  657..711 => 1.5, 54.5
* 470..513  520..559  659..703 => 2.3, 55.4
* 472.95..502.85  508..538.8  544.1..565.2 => 2.3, 53.9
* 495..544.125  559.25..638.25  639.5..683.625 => 4.8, 51.8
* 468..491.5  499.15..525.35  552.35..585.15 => 2.1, 54.7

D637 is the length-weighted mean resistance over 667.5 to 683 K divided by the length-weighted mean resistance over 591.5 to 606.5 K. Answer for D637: 1.10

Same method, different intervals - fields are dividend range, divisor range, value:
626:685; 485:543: 0.94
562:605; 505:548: 1.03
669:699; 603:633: 1.28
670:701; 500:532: 1.19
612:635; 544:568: 0.81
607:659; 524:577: 0.83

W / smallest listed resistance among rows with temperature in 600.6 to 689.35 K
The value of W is 28.47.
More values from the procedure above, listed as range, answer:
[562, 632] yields 31.89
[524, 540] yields 47.85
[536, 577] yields 47.96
